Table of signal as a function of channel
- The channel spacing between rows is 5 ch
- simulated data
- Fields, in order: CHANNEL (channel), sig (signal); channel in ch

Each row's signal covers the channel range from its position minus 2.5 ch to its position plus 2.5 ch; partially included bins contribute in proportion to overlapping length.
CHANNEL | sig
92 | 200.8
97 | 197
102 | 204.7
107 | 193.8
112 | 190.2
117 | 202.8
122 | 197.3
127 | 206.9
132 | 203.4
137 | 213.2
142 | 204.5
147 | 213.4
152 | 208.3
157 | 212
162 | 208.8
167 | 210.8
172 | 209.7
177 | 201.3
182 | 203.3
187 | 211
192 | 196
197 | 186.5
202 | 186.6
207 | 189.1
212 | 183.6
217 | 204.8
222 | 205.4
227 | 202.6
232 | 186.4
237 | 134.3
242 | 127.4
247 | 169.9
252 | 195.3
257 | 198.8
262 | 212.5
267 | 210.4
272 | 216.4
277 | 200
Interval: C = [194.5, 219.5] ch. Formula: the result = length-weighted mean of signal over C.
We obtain 190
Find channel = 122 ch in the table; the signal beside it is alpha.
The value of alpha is 197.3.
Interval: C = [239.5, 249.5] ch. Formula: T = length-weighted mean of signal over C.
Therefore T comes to 149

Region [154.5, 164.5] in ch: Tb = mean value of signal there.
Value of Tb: 210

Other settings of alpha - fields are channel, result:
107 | 193.8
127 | 206.9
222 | 205.4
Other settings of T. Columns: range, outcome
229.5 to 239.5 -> 160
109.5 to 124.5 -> 197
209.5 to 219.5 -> 194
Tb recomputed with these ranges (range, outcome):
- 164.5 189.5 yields 207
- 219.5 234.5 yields 198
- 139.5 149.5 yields 209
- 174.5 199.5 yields 200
